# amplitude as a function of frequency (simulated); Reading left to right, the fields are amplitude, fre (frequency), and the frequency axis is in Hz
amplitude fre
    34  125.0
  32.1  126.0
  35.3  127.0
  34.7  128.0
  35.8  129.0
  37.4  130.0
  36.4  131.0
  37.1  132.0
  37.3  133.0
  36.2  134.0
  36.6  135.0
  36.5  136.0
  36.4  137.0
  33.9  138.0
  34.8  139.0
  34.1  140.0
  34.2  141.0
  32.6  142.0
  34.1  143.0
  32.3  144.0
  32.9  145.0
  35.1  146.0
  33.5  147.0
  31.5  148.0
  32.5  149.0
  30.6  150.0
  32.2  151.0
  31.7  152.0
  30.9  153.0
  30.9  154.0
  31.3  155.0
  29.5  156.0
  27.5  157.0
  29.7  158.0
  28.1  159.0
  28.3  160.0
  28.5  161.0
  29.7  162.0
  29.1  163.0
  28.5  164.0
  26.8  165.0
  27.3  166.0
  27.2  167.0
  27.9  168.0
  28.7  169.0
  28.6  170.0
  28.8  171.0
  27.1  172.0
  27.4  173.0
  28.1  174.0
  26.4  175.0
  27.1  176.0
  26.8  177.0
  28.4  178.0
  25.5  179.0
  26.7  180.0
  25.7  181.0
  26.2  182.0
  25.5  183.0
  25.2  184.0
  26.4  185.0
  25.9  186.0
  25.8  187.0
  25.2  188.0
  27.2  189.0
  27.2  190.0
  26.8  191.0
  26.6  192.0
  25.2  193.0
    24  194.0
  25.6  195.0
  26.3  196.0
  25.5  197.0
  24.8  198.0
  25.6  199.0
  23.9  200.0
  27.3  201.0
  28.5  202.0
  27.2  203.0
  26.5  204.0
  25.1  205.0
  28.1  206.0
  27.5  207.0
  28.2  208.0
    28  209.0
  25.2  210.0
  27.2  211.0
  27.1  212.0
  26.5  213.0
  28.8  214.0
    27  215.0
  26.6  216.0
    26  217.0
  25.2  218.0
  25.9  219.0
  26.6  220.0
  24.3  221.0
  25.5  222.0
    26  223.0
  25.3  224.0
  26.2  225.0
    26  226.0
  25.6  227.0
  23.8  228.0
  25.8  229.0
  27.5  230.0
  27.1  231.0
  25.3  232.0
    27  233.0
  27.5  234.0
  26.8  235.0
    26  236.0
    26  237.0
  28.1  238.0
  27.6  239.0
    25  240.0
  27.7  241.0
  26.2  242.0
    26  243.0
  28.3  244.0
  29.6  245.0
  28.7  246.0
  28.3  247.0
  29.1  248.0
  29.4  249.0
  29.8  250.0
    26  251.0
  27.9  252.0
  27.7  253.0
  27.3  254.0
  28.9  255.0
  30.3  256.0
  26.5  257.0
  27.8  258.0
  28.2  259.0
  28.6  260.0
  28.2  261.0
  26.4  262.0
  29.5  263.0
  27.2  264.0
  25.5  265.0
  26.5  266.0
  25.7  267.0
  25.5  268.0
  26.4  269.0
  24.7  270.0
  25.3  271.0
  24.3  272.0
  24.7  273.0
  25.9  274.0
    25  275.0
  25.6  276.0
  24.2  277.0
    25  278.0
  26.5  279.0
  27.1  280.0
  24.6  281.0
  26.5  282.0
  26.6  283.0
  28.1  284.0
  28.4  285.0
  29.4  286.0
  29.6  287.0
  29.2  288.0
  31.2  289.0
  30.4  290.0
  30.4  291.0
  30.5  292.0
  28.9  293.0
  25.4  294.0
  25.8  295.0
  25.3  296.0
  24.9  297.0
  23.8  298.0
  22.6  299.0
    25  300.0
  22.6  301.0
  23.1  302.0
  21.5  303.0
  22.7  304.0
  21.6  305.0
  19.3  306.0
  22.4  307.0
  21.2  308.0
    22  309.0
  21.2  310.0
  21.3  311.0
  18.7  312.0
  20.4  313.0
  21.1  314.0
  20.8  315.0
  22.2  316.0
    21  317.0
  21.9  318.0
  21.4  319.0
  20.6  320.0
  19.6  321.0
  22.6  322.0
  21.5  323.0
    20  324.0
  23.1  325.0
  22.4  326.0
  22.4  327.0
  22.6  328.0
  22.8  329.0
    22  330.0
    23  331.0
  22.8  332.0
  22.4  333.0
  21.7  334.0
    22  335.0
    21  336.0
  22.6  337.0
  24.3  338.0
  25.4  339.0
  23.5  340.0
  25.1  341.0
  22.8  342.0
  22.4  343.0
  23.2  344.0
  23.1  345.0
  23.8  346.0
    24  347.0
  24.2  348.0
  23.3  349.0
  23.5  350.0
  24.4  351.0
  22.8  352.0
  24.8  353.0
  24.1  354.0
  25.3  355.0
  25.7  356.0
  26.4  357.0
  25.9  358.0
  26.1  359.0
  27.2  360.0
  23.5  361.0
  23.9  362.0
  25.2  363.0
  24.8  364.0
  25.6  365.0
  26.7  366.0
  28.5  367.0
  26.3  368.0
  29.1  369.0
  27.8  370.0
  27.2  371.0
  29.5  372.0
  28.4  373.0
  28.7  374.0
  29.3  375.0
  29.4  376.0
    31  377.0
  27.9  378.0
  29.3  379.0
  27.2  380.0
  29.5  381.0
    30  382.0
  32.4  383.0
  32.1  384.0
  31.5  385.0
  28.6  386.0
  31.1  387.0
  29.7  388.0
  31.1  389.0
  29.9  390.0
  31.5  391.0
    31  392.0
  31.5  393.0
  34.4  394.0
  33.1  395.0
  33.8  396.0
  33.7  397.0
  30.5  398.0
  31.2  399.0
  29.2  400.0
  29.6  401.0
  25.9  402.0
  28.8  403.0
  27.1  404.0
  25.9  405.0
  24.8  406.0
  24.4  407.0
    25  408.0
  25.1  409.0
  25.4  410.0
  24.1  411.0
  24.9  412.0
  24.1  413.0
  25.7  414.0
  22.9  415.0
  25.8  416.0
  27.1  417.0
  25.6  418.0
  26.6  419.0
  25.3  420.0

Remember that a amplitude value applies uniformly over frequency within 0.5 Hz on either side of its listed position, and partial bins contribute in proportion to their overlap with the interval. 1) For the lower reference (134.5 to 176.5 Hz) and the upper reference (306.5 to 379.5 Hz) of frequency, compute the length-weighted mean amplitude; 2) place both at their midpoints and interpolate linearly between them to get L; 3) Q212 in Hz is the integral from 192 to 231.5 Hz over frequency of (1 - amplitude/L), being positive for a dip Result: 3.4 Hz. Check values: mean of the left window 30.7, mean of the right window 24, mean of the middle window 26.2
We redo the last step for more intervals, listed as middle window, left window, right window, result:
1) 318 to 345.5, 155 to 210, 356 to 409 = 5.6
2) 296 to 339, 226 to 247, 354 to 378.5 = 7.8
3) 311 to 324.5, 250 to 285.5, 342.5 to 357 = 2.2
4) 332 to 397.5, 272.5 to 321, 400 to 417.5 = -4.3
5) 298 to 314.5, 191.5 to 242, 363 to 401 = 3.8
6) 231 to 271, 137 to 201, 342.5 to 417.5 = 1.2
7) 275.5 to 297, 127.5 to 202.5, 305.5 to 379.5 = -1.5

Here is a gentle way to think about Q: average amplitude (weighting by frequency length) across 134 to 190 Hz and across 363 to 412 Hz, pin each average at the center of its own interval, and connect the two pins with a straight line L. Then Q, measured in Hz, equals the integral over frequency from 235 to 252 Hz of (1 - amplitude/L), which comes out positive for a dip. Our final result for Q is 1.0 Hz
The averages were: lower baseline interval 29.7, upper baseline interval 28.9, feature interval 27.6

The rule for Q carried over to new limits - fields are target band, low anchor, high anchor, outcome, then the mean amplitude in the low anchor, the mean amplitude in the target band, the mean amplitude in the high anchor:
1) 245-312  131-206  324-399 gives 3.7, 29.2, 26.2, 26.6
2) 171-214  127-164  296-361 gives 5.4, 32.9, 26.5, 22.8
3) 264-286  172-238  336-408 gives 0.7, 26.3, 25.9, 27.3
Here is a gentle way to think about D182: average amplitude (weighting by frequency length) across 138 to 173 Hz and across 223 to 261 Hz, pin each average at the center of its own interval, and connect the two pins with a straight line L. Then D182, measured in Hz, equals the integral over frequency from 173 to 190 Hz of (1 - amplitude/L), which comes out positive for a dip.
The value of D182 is 1.78 Hz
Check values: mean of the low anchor 30.5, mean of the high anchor 27.3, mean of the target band 26.4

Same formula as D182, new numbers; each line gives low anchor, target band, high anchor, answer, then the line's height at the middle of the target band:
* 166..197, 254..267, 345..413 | -0.3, 27.1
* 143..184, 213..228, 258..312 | 0.8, 27.4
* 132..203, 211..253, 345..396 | 2.8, 28.7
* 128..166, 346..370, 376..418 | 3.3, 29.3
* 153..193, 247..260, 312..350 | -1.7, 24.9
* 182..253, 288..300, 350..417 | 0.0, 27.1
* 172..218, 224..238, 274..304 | 0.1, 26.4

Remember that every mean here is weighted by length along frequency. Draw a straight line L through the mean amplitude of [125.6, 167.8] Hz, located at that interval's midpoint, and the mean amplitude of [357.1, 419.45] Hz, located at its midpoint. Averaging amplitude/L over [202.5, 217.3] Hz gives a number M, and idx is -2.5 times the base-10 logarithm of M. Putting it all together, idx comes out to 0.158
